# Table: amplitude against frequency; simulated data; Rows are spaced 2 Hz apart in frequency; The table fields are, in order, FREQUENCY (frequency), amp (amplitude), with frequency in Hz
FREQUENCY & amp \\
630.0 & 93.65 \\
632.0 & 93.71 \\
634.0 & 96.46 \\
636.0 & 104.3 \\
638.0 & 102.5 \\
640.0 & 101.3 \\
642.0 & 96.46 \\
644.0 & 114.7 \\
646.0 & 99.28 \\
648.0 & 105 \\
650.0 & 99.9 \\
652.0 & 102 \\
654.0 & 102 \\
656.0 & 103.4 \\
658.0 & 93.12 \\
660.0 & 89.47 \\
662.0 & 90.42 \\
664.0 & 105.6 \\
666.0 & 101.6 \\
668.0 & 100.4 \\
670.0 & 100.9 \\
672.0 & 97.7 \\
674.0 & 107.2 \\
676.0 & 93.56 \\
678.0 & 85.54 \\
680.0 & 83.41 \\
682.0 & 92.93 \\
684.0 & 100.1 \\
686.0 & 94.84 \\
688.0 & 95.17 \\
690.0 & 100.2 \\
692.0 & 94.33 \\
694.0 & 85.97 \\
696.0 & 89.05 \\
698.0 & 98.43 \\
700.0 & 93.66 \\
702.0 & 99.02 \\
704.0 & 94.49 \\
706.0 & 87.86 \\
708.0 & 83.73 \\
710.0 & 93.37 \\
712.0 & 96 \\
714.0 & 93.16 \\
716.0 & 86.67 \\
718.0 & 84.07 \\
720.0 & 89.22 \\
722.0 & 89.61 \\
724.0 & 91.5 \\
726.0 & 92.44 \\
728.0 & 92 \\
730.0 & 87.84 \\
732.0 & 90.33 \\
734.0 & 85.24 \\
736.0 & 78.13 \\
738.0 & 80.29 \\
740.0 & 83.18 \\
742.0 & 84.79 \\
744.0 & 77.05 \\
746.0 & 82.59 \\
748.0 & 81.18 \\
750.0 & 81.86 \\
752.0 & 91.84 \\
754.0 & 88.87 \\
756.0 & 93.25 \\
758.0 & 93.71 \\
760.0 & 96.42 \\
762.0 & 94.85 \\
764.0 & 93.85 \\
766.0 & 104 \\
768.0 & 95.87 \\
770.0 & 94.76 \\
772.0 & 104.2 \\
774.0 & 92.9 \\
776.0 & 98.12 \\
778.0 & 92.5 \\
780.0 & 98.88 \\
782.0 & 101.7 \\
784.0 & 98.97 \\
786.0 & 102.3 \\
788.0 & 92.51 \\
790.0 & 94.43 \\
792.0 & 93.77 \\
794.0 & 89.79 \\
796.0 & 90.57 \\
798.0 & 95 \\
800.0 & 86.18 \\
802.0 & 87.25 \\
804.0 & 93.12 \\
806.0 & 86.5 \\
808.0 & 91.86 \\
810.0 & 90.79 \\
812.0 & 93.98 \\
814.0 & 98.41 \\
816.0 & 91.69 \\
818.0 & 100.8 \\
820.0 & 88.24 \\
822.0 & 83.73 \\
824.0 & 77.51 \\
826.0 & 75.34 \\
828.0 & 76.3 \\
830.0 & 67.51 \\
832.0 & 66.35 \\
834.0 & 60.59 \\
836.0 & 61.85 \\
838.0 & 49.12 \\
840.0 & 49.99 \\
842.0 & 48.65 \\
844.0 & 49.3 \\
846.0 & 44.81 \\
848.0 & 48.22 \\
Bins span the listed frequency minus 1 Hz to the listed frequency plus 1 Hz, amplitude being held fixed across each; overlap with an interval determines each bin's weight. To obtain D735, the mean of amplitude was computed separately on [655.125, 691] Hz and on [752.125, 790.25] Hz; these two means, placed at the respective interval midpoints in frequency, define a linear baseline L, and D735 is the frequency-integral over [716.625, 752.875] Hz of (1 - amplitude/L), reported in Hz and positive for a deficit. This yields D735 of 4.0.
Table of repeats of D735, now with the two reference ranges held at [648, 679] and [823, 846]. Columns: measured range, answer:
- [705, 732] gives -1.1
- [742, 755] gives -0.7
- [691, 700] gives -0.1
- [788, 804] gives -5.0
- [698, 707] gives -0.4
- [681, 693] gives -0.4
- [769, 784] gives -4.8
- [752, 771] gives -4.4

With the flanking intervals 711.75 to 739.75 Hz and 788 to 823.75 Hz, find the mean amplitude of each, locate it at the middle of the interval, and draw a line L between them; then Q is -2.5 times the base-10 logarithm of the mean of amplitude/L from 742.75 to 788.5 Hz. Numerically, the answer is -0.05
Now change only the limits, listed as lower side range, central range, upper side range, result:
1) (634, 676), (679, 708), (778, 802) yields 0.06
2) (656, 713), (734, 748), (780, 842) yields 0.11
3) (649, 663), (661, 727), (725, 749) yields -0.03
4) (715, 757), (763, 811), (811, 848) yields -0.21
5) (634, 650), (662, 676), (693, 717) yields -0.03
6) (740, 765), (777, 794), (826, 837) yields -0.21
